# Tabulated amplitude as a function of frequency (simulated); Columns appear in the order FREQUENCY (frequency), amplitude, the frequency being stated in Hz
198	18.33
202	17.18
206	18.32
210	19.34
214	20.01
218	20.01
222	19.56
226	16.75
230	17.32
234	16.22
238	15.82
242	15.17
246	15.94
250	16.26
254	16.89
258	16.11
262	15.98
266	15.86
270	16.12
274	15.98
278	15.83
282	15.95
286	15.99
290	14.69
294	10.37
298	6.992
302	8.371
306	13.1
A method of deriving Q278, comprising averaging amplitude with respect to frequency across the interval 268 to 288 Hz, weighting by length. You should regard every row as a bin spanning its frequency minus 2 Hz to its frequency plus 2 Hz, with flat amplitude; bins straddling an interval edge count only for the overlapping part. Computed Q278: 16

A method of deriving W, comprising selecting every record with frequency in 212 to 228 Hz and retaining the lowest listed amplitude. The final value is 16.75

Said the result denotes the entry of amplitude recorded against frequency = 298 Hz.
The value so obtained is 6.992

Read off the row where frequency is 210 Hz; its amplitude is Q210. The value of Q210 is 19.34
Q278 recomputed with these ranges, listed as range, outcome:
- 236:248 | 15.6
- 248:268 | 16.2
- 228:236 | 16.8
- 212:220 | 20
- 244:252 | 16.1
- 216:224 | 19.8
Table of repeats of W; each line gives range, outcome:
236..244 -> 15.17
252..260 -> 16.11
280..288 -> 15.95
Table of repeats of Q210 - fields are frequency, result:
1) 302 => 8.371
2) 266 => 15.86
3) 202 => 17.18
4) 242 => 15.17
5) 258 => 16.11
